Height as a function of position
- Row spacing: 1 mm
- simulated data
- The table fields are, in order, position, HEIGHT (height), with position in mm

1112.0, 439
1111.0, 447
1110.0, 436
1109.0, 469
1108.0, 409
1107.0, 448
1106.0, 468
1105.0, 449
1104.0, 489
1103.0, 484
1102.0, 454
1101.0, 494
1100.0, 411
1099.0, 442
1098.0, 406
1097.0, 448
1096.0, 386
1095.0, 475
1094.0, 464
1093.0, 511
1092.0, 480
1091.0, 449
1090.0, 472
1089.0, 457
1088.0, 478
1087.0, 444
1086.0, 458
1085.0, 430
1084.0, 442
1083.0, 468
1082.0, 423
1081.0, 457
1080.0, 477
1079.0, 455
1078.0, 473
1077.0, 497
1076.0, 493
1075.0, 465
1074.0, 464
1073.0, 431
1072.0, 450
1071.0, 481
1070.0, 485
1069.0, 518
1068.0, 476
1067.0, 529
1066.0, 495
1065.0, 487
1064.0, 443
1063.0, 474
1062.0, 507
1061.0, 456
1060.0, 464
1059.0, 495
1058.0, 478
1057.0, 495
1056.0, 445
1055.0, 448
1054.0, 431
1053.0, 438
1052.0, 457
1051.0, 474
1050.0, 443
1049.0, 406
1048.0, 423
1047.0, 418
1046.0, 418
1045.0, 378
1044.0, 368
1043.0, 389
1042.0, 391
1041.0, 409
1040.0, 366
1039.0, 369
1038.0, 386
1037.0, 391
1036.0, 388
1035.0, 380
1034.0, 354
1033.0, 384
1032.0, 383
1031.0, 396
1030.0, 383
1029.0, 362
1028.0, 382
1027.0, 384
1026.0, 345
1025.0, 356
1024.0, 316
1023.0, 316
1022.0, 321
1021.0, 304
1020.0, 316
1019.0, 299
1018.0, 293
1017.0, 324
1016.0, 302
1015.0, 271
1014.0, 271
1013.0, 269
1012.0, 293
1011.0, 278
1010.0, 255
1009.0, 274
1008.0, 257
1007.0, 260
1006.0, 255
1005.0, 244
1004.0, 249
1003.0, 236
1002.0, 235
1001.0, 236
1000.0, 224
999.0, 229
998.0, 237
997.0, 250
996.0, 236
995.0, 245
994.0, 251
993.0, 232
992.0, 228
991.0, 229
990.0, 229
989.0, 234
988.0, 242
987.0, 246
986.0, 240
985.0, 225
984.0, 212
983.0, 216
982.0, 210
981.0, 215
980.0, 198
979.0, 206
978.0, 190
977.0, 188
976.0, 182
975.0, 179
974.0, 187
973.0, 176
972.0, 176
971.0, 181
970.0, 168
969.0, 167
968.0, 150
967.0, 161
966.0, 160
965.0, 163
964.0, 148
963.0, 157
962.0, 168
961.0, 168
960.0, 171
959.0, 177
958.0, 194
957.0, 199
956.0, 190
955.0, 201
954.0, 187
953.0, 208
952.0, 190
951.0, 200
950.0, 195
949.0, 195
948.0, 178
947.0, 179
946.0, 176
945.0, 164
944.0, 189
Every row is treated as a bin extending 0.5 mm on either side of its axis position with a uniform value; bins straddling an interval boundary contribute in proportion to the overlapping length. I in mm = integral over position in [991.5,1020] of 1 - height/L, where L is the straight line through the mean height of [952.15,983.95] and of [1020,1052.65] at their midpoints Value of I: 3.2 mm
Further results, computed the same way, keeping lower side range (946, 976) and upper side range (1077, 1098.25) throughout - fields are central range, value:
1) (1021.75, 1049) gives -2.82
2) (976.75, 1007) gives 1.98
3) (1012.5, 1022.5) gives 0.19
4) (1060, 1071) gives -2.10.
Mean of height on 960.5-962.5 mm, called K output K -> 168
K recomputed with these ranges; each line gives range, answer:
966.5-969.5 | 159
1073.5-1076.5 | 474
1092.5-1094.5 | 488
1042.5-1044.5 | 378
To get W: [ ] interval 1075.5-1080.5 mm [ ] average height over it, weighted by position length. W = 479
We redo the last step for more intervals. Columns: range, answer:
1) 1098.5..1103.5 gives 457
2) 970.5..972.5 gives 178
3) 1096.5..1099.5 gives 432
